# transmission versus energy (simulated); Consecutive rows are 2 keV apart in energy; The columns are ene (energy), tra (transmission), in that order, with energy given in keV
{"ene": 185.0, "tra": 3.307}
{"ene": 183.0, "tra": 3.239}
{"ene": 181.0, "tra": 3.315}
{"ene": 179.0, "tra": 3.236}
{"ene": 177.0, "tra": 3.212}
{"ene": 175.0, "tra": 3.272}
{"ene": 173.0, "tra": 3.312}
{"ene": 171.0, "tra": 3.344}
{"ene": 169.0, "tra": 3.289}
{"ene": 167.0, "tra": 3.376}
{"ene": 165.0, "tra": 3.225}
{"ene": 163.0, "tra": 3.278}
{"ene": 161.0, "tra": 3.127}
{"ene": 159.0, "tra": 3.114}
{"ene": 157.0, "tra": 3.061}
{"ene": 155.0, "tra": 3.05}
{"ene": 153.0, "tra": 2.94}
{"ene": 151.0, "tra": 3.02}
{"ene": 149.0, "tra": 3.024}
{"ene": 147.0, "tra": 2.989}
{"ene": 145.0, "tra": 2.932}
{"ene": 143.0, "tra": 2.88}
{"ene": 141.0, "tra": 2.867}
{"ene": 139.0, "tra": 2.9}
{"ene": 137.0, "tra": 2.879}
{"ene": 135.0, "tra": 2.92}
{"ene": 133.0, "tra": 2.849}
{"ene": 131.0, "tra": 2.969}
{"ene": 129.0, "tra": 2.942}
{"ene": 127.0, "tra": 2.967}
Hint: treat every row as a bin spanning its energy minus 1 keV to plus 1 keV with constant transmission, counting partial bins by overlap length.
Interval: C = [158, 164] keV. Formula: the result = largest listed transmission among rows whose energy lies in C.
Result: 3.278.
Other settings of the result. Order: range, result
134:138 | 2.92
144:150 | 3.024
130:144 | 2.969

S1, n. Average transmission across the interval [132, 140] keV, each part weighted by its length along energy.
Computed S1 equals 2.89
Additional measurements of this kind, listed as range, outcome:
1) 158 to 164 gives 3.17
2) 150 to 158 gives 3.02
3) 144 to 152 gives 2.99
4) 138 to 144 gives 2.88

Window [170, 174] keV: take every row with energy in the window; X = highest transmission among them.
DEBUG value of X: 3.344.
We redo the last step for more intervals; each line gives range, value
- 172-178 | 3.312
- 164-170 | 3.376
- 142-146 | 2.932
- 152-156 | 3.05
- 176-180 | 3.236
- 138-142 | 2.9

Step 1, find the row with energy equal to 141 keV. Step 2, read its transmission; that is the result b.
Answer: 2.867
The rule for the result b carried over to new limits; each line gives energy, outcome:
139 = 2.9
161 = 3.127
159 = 3.114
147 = 2.989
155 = 3.05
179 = 3.236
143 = 2.88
